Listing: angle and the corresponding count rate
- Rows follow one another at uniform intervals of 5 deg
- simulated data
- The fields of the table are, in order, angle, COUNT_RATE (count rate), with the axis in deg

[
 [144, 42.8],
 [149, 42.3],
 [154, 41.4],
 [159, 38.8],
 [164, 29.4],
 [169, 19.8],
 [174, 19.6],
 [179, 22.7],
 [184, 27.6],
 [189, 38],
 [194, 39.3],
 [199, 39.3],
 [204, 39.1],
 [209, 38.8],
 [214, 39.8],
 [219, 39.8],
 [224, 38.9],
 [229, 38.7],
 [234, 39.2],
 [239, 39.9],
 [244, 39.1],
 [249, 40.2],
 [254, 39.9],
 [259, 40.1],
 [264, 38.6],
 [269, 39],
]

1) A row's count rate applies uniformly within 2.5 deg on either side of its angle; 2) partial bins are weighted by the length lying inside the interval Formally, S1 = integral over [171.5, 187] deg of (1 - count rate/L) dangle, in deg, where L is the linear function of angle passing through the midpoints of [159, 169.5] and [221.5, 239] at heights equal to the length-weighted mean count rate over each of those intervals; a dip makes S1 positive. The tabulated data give 3.7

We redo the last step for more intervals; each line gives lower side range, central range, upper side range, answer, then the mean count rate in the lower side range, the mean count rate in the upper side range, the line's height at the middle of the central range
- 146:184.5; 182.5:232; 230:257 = -3.87 deg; 30.5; 39.6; 35.4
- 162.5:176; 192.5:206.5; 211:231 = -3.03 deg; 22.6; 39.3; 32.4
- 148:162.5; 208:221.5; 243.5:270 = 0.05 deg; 39.9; 39.5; 39.7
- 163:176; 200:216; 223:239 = -3.17 deg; 22.3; 39.1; 32.8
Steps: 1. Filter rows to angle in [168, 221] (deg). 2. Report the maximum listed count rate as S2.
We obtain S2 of 39.8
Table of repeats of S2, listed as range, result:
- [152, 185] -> 41.4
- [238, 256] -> 40.2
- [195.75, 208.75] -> 39.3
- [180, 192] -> 38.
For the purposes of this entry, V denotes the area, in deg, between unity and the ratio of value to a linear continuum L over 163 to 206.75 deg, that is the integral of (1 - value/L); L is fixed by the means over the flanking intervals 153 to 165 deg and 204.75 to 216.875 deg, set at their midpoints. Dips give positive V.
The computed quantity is 8.7 deg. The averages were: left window 36.8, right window 39.3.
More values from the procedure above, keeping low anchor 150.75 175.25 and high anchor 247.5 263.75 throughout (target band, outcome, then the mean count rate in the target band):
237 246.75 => -0.3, 39.5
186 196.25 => -1.4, 38.1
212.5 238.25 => -1.7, 39.3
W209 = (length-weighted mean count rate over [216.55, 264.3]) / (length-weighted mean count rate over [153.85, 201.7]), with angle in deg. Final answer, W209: 1.27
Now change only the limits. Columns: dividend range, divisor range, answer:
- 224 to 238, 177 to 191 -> 1.33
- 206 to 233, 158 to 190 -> 1.45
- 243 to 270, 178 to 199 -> 1.18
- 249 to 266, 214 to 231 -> 1.01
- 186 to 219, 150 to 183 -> 1.33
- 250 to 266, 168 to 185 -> 1.78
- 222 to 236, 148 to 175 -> 1.22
